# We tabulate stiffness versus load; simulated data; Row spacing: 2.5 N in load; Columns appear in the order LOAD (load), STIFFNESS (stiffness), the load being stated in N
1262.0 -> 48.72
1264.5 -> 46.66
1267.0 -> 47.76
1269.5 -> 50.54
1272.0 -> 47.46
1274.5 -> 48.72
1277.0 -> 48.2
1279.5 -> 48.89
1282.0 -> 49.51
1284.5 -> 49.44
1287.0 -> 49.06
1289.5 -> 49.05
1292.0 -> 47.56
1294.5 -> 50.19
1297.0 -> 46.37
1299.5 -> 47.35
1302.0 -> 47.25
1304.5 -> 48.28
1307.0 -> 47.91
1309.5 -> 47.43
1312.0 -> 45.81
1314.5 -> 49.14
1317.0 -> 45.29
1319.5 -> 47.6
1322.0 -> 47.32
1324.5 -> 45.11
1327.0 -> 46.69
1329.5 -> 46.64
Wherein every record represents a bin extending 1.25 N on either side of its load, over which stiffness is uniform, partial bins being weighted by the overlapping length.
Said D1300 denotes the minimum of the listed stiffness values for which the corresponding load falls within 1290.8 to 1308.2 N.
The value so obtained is 46.37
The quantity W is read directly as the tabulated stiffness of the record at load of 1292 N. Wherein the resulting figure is 47.56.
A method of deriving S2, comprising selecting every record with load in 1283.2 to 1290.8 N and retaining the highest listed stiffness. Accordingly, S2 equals 49.44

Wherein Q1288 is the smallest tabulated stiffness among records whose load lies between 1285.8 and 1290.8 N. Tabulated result 49.05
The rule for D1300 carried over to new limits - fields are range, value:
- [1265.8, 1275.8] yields 47.46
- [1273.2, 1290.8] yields 48.2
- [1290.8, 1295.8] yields 47.56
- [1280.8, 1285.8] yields 49.44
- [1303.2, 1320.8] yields 45.29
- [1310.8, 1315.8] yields 45.81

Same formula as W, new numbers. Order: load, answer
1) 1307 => 47.91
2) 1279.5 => 48.89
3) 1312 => 45.81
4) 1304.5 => 48.28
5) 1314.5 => 49.14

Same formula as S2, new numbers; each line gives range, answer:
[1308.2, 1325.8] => 49.14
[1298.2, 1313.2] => 48.28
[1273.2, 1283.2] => 49.51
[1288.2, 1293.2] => 49.05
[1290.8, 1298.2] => 50.19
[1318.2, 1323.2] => 47.6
